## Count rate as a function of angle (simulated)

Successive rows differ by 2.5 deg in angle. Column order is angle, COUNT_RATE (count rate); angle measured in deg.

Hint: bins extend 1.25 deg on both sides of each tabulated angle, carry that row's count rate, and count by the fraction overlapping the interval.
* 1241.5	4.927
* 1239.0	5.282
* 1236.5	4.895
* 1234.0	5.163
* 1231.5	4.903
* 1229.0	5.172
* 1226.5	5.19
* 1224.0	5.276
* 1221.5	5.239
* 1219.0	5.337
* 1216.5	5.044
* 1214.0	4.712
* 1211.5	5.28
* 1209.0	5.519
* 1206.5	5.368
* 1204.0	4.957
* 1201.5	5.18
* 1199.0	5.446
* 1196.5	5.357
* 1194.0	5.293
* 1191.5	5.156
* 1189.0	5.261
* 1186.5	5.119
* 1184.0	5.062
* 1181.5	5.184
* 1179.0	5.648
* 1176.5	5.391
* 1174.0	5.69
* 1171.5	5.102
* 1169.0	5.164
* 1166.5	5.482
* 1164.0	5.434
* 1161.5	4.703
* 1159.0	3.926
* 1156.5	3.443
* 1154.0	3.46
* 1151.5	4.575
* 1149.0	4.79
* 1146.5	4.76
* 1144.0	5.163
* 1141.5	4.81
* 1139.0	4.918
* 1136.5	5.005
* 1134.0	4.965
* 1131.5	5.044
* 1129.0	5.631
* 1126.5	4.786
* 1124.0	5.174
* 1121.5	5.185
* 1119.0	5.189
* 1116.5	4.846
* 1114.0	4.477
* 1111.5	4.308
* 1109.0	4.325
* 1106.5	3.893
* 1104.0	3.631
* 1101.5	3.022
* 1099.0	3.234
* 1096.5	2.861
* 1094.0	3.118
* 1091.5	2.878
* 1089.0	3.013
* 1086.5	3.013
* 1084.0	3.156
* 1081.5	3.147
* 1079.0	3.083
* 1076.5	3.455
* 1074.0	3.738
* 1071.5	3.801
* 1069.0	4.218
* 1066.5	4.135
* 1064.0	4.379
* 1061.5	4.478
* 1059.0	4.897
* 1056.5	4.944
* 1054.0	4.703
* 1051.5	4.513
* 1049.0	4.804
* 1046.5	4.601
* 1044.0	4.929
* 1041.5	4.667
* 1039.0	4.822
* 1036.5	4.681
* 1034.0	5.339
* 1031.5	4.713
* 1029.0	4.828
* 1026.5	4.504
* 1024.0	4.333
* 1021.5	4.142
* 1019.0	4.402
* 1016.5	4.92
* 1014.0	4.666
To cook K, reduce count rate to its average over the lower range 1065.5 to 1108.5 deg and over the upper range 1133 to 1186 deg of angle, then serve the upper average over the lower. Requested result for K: 1.44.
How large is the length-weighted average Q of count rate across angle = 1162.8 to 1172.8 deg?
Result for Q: 5.3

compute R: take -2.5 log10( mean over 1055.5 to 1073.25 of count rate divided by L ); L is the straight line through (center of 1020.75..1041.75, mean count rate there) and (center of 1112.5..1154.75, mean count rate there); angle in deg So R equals 0.09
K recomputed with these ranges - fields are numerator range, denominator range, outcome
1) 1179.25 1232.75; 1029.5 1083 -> 1.19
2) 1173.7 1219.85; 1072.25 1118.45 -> 1.48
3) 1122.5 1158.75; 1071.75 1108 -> 1.45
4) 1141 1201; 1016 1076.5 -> 1.10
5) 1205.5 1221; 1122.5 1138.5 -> 1.02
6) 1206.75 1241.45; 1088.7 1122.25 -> 1.34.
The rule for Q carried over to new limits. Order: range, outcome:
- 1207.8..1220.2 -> 5.18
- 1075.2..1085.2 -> 3.21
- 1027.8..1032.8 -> 4.78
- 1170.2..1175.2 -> 5.39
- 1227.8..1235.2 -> 5.08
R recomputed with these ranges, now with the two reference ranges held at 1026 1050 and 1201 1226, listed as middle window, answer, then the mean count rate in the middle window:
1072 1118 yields 0.36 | 3.52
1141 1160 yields 0.16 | 4.35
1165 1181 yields -0.06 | 5.4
